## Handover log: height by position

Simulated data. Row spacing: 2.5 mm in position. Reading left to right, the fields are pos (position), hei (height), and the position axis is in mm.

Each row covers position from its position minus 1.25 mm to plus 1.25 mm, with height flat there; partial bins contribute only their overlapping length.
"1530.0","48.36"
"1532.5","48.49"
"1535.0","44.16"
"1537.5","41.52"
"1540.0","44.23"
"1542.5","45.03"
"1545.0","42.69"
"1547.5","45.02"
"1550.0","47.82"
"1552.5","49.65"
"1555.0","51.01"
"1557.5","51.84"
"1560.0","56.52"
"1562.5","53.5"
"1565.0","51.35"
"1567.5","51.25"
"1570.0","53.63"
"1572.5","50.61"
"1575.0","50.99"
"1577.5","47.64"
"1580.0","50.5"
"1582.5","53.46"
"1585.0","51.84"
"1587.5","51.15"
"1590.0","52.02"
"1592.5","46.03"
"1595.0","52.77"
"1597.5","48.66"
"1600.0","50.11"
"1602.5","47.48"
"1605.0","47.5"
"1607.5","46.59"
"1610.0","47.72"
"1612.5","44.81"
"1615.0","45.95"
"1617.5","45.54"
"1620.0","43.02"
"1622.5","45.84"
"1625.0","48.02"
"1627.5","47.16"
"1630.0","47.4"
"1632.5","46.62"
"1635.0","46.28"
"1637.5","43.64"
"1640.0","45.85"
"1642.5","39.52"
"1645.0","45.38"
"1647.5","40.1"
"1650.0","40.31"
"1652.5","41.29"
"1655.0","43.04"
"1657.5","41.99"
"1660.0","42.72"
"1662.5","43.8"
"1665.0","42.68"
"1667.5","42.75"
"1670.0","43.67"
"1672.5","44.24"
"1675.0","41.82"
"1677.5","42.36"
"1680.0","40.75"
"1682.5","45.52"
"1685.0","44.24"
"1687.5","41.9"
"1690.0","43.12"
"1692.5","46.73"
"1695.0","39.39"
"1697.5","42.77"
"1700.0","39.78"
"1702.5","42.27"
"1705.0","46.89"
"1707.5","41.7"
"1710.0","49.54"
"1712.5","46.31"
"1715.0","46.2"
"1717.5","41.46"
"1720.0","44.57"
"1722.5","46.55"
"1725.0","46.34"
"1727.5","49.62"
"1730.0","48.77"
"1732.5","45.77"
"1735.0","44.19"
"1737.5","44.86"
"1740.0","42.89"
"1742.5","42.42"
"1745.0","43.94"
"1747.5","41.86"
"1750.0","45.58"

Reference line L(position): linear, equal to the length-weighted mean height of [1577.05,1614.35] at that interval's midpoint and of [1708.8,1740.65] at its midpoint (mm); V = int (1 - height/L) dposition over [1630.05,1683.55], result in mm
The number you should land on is 5.1 mm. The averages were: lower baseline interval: 49.2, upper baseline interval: 46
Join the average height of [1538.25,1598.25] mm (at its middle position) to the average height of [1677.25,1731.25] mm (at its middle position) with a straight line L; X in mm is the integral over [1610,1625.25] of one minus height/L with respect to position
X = 0.76 mm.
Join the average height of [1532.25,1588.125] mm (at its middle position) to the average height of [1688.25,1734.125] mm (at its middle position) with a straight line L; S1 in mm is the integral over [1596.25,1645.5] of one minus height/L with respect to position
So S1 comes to 1.4 mm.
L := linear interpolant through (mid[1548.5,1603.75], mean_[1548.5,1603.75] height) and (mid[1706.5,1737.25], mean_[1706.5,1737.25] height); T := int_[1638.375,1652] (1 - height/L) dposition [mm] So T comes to 1.77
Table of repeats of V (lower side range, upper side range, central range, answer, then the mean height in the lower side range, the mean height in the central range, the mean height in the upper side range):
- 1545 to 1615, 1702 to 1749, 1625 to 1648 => 1.4 mm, 49.8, 45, 45.1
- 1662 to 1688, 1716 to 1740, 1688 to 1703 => 0.6 mm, 43.1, 42.3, 45.6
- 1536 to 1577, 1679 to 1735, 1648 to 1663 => 1.3 mm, 49.1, 42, 44.6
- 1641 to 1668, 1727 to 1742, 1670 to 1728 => 0.1 mm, 42.2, 44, 45.7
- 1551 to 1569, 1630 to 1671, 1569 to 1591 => -0.5 mm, 52.1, 51.3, 43.2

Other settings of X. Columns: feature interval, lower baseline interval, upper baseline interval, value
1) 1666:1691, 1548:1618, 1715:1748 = 2.0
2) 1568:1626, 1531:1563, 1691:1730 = -2.5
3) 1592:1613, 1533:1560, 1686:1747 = -1.0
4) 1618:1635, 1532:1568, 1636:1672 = -0.8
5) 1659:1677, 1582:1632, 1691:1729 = 1.2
